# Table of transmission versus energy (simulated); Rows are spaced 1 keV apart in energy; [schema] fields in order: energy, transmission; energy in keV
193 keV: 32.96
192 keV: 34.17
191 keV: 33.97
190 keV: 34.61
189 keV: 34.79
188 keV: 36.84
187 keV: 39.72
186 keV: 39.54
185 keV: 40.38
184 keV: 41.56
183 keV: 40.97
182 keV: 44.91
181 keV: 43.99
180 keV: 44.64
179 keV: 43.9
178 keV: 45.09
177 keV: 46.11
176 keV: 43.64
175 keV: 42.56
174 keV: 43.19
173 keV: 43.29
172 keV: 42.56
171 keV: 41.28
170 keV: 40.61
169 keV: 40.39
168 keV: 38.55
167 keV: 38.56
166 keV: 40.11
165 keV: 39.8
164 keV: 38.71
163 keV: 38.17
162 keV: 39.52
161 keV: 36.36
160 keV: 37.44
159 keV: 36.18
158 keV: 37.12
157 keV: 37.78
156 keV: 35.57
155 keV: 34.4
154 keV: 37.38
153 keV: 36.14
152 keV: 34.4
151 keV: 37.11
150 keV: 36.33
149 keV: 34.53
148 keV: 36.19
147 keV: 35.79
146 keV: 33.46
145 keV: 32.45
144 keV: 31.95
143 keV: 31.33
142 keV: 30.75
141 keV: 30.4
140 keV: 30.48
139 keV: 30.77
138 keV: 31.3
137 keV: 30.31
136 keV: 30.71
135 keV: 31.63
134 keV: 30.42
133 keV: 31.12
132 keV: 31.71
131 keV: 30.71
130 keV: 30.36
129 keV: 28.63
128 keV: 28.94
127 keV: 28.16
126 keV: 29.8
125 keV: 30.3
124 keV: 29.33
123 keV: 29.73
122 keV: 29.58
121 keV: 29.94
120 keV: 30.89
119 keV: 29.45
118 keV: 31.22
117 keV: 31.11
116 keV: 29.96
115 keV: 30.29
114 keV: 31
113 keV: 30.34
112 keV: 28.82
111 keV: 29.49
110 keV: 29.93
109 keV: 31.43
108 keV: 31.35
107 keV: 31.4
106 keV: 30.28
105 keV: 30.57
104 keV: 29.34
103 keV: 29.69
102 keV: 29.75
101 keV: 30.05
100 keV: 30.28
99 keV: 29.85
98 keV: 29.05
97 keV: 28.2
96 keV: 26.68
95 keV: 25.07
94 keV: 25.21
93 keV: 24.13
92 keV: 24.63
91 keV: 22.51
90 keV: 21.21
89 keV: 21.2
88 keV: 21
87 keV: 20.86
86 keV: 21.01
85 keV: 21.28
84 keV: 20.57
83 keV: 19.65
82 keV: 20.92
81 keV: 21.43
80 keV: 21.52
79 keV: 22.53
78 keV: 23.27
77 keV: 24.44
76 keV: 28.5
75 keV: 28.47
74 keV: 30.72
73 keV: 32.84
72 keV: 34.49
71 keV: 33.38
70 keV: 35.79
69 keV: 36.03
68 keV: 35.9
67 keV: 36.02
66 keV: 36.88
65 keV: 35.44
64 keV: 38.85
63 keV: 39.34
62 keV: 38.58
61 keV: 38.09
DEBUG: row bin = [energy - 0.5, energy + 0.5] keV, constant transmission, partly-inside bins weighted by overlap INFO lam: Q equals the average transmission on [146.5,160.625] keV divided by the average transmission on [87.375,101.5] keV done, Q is 1.4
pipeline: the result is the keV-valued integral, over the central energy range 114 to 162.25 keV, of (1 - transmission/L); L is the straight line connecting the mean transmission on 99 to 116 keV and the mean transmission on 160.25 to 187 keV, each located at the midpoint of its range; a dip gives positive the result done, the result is 4.1 keV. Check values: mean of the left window 30.2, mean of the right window 41.4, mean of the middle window 32.4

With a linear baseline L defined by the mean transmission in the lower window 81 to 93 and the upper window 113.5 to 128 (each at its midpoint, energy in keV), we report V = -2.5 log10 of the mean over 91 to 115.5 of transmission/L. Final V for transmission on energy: -0.133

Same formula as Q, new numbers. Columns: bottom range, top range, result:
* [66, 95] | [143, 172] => 1.41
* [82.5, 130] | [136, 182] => 1.35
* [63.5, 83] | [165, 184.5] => 1.41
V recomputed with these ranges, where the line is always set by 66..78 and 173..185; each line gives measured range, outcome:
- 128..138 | 0.26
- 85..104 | 0.33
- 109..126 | 0.22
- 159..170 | 0.09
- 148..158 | 0.13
